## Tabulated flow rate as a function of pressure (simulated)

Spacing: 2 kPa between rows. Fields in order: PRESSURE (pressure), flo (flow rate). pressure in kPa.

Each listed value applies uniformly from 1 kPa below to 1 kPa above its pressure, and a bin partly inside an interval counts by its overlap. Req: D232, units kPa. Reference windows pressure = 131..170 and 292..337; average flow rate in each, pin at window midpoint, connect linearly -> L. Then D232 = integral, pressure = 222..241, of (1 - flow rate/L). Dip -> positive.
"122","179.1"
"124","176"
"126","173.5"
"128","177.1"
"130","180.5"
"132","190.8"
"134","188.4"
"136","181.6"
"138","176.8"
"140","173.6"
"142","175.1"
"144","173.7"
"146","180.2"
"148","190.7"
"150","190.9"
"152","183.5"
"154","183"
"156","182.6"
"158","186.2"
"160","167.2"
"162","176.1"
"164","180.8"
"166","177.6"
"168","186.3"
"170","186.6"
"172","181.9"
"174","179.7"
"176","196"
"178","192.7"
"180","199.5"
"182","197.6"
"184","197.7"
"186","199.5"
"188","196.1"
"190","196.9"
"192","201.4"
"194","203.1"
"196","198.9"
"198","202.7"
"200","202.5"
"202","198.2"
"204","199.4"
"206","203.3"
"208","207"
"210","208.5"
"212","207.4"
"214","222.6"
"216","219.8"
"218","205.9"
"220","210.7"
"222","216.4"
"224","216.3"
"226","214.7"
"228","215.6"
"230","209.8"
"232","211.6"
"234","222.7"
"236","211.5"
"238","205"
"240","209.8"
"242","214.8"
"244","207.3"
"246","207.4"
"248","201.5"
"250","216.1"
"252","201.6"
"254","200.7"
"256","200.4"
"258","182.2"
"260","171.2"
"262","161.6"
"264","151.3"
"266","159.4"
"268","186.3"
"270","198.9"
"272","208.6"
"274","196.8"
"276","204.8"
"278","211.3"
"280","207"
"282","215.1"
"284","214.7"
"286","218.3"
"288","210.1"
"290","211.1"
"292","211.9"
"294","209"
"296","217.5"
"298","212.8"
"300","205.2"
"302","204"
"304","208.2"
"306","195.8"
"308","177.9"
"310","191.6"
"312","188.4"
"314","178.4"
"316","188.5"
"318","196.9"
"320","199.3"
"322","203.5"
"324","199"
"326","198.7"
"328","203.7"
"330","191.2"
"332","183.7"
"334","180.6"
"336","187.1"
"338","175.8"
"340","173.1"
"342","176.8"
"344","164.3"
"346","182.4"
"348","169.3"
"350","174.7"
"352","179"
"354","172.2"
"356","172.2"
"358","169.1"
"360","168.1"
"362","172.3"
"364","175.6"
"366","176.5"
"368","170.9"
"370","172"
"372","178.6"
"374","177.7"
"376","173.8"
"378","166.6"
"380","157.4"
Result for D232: -2.43 kPa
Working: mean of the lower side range 181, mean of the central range 213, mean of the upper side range 197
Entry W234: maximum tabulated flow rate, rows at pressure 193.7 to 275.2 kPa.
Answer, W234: 222.7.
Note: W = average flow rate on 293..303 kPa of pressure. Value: 210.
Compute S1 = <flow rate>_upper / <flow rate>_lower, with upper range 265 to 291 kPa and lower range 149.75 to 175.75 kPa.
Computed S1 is 1.12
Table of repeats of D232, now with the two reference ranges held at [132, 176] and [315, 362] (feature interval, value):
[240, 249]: -1.3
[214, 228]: -2.5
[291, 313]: -2.3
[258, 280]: -0.4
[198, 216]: -2.4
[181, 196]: -1.4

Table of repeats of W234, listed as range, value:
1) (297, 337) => 212.8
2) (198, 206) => 203.3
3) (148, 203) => 203.1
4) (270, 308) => 218.3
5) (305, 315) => 195.8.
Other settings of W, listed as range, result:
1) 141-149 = 180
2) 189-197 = 200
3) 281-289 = 215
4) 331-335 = 182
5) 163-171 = 183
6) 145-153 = 186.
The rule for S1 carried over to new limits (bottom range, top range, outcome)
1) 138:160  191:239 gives 1.15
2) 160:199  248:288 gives 1.02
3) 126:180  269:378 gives 1.04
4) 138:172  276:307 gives 1.16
